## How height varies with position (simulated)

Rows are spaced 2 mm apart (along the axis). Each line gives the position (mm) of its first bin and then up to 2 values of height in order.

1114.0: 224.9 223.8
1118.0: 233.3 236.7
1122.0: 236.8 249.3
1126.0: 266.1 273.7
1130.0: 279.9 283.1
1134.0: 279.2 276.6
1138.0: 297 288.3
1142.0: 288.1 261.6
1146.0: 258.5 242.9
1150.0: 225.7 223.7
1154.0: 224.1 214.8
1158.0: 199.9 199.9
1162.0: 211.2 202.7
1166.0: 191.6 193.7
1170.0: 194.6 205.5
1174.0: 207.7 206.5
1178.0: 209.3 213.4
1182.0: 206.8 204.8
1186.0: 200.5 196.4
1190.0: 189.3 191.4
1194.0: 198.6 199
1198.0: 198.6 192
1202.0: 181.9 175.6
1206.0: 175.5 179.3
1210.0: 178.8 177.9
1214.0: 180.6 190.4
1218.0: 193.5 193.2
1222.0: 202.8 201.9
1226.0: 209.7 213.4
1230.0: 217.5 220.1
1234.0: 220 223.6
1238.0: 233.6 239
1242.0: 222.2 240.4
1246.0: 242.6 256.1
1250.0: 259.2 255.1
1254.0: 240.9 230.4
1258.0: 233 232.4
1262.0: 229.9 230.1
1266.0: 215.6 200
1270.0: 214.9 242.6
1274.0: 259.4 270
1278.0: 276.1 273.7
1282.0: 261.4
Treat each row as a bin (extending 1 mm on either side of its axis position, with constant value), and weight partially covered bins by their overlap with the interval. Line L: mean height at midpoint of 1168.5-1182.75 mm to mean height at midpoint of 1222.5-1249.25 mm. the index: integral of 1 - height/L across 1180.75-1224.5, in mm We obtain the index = 4.77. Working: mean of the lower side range 206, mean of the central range 191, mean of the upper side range 226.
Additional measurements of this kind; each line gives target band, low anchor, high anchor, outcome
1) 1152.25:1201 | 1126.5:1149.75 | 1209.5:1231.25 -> 7.1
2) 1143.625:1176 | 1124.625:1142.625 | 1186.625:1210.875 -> 3.8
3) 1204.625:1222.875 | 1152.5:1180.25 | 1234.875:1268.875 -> 3.0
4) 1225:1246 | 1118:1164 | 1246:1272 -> 1.1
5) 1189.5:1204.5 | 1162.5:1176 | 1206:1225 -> 0.1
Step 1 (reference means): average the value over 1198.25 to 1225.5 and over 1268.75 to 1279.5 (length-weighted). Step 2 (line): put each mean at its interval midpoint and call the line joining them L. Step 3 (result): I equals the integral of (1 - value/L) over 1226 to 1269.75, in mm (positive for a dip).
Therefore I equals -1.2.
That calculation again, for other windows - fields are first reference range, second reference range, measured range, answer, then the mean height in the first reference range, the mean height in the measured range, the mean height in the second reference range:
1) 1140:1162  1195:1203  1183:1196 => 0.3 mm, 235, 197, 193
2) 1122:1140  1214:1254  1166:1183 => 3.3 mm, 274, 204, 222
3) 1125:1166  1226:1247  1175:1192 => 2.6 mm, 248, 203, 226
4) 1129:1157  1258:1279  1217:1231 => 2.3 mm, 260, 205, 237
